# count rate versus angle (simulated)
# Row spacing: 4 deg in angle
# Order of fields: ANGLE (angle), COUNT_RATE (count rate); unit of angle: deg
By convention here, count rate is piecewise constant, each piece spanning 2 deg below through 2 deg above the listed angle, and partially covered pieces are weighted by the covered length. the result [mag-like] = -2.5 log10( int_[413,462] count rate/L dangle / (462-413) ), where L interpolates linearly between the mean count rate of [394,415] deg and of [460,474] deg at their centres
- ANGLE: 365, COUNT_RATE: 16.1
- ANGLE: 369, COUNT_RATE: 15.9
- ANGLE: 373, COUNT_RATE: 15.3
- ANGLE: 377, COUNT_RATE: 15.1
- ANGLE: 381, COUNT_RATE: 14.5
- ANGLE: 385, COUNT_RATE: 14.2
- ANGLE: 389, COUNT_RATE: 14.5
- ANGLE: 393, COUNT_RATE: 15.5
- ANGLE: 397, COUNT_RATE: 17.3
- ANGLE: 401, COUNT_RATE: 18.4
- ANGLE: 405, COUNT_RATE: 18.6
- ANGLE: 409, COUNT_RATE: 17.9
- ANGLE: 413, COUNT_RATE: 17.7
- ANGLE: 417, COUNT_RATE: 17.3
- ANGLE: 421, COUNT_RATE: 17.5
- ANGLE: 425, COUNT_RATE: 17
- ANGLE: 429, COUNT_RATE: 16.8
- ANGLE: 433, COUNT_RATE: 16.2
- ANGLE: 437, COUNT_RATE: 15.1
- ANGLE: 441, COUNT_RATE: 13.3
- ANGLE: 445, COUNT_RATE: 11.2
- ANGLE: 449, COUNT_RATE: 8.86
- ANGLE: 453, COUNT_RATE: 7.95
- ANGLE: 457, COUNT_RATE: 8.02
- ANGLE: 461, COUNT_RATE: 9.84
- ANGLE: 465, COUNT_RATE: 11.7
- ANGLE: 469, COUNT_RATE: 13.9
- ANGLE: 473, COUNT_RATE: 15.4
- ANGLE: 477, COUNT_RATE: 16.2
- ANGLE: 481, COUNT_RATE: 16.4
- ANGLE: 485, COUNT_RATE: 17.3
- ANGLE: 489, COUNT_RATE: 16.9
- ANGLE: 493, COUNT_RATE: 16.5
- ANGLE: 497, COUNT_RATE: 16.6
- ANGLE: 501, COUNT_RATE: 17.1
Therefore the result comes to 0.14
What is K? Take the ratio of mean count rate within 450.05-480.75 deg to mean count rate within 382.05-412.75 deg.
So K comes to 0.7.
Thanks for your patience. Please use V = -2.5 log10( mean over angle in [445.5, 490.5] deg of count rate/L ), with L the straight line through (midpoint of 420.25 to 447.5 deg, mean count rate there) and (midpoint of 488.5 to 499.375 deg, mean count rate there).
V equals 0.24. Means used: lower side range 15.1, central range 12.8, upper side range 16.6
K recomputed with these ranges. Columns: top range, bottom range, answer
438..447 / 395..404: 0.70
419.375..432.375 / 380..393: 1.17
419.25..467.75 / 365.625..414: 0.79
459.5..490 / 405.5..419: 0.83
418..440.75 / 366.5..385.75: 1.08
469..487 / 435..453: 1.38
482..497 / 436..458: 1.58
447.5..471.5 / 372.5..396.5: 0.68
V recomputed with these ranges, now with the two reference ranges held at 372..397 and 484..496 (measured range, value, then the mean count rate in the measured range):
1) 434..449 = 0.240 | 12.8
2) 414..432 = -0.095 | 17.1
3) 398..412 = -0.182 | 18.2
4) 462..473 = 0.256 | 13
